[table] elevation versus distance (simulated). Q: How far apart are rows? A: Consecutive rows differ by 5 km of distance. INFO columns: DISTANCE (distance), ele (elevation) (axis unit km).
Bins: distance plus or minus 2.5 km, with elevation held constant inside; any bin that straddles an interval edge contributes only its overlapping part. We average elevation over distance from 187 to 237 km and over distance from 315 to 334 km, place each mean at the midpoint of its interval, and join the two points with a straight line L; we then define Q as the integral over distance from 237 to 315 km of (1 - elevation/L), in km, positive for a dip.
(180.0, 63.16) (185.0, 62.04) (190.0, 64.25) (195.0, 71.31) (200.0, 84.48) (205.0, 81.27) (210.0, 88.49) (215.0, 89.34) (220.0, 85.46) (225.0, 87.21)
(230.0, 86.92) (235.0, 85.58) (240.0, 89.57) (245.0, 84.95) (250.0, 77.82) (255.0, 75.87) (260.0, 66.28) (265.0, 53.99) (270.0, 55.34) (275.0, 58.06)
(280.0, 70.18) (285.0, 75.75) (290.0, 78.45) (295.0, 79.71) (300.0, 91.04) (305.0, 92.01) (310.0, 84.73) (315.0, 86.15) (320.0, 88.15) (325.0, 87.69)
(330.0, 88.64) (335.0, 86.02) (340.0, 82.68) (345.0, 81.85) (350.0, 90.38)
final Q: 8.6 km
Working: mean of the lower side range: 82.2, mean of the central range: 76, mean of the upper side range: 87.7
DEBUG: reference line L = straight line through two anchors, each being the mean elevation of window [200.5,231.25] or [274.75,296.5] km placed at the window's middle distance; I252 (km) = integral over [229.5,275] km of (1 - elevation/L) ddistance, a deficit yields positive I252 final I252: 3.6 km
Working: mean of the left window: 86.3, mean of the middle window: 73.7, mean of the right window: 73.6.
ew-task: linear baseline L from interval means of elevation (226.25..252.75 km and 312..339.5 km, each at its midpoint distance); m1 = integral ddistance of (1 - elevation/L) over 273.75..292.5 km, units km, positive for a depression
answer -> 3.2 km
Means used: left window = 85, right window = 86.9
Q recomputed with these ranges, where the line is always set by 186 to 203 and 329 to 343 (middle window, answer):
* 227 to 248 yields -2.8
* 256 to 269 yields 2.9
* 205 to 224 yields -3.2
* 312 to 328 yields -0.6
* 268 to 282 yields 3.3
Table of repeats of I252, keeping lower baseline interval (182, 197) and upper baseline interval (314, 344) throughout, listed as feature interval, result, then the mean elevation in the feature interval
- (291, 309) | -0.99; 86.6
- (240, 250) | -1.42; 84.3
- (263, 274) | 3.16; 55.2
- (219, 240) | -4.46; 86.7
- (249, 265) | 1.20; 69.9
